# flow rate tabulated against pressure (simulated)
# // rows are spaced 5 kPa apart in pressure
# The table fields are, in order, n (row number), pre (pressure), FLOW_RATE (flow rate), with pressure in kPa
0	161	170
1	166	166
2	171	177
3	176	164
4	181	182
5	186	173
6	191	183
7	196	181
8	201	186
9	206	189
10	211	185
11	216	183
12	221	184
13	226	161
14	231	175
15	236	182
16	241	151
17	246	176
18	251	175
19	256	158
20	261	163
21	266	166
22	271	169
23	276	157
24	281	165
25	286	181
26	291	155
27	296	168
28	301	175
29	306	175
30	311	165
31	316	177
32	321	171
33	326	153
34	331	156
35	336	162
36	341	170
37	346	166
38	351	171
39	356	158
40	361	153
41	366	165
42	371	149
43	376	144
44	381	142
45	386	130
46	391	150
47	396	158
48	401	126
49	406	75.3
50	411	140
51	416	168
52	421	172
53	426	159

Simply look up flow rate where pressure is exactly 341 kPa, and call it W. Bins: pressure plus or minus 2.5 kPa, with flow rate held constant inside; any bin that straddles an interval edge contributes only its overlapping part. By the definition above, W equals 170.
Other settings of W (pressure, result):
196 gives 181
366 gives 165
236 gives 182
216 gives 183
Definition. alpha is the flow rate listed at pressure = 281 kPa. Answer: 165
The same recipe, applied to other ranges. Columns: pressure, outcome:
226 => 161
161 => 170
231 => 175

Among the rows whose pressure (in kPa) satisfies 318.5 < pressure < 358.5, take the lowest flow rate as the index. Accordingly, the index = 153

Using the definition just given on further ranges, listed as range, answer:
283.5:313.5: 155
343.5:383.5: 142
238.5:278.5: 151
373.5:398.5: 130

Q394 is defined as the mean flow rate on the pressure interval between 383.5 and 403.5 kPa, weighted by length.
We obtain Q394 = 141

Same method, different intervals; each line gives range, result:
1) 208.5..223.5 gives 184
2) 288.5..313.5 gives 168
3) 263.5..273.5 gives 168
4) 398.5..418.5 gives 127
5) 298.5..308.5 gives 175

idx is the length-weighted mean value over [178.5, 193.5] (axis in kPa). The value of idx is 179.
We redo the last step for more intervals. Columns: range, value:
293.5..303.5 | 172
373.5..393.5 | 142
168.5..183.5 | 174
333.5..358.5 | 165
